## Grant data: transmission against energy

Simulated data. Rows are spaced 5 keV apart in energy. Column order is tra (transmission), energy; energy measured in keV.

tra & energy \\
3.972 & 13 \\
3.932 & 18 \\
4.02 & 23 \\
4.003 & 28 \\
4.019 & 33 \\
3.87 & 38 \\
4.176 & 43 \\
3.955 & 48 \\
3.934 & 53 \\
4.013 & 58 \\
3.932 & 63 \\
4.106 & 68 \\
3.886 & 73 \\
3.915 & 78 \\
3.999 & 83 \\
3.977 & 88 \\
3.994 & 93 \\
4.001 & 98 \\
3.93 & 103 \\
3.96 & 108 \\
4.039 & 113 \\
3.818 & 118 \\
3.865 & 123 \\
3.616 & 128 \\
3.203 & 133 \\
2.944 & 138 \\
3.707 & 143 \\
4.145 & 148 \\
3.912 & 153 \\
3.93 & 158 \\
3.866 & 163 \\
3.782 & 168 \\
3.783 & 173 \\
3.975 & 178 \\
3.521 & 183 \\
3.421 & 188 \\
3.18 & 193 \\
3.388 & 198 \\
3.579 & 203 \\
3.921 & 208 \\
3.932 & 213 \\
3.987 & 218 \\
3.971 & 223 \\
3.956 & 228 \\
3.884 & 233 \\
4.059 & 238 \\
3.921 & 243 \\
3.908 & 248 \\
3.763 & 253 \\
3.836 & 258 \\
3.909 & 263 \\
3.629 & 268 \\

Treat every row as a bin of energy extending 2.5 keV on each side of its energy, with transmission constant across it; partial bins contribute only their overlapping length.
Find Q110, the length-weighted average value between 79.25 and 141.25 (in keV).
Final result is 3.78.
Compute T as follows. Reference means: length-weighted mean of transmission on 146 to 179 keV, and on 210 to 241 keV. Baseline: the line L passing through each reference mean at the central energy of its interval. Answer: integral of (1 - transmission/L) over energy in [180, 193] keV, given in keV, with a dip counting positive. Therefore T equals 1.6 keV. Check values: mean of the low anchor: 3.91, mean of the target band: 3.43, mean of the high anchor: 3.96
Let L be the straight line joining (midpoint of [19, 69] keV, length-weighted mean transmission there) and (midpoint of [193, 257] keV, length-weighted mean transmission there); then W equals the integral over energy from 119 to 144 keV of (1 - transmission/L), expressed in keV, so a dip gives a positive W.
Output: 2.8 keV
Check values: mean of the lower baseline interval 4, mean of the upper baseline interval 3.83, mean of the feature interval 3.47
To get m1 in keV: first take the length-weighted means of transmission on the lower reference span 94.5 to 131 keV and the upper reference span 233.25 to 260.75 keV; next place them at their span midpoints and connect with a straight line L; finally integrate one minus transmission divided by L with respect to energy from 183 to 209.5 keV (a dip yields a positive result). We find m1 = 2.77 keV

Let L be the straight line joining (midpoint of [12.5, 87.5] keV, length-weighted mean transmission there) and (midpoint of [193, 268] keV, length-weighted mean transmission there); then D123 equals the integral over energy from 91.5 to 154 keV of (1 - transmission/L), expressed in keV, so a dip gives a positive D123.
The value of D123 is 2.35 keV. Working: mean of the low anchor 3.98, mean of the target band 3.77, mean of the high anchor 3.83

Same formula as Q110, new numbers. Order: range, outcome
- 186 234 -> 3.72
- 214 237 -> 3.96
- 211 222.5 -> 3.96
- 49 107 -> 3.97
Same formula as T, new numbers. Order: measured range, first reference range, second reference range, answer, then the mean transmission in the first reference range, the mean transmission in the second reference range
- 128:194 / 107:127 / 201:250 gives 4.2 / 3.89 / 3.92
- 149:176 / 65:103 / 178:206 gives -1.9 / 3.98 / 3.48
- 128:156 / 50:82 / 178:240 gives 1.8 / 3.97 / 3.74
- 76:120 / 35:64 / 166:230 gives -0.7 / 3.98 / 3.72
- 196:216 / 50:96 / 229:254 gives 1.1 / 3.97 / 3.92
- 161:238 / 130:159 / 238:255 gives 0.4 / 3.62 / 3.9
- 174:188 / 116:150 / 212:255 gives 0.2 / 3.6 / 3.93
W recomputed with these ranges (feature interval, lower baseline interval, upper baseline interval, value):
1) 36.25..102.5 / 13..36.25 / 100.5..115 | -0.02 keV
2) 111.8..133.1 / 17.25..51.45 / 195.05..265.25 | 1.02 keV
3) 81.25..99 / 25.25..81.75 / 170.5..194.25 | -0.54 keV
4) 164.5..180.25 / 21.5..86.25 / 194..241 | 0.12 keV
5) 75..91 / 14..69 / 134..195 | -0.32 keV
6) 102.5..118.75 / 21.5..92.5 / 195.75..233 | -0.08 keV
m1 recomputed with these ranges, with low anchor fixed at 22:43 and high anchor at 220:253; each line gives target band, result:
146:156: -0.1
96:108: 0.0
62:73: 0.0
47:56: 0.1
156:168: 0.3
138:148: 0.9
